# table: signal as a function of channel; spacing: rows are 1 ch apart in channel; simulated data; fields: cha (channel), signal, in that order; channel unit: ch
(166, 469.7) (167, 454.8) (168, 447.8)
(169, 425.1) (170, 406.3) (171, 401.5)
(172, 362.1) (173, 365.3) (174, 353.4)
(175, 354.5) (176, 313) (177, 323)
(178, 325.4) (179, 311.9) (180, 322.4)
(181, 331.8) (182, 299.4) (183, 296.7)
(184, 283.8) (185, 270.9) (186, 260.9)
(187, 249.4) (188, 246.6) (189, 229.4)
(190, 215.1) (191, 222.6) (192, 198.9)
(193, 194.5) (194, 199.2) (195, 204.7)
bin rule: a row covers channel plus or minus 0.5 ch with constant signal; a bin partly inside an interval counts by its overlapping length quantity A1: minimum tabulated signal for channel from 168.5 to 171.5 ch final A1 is 401.5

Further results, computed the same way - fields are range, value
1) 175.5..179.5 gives 311.9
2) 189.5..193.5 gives 194.5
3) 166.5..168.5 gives 447.8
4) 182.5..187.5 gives 249.4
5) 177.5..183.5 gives 296.7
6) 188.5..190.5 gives 215.1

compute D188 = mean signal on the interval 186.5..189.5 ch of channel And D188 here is 242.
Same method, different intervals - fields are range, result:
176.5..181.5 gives 323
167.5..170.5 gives 426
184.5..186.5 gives 266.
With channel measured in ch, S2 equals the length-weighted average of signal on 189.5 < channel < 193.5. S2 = 208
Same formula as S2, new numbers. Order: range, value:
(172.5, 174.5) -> 359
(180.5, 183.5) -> 309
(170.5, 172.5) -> 382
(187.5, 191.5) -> 228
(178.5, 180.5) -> 317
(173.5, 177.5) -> 336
